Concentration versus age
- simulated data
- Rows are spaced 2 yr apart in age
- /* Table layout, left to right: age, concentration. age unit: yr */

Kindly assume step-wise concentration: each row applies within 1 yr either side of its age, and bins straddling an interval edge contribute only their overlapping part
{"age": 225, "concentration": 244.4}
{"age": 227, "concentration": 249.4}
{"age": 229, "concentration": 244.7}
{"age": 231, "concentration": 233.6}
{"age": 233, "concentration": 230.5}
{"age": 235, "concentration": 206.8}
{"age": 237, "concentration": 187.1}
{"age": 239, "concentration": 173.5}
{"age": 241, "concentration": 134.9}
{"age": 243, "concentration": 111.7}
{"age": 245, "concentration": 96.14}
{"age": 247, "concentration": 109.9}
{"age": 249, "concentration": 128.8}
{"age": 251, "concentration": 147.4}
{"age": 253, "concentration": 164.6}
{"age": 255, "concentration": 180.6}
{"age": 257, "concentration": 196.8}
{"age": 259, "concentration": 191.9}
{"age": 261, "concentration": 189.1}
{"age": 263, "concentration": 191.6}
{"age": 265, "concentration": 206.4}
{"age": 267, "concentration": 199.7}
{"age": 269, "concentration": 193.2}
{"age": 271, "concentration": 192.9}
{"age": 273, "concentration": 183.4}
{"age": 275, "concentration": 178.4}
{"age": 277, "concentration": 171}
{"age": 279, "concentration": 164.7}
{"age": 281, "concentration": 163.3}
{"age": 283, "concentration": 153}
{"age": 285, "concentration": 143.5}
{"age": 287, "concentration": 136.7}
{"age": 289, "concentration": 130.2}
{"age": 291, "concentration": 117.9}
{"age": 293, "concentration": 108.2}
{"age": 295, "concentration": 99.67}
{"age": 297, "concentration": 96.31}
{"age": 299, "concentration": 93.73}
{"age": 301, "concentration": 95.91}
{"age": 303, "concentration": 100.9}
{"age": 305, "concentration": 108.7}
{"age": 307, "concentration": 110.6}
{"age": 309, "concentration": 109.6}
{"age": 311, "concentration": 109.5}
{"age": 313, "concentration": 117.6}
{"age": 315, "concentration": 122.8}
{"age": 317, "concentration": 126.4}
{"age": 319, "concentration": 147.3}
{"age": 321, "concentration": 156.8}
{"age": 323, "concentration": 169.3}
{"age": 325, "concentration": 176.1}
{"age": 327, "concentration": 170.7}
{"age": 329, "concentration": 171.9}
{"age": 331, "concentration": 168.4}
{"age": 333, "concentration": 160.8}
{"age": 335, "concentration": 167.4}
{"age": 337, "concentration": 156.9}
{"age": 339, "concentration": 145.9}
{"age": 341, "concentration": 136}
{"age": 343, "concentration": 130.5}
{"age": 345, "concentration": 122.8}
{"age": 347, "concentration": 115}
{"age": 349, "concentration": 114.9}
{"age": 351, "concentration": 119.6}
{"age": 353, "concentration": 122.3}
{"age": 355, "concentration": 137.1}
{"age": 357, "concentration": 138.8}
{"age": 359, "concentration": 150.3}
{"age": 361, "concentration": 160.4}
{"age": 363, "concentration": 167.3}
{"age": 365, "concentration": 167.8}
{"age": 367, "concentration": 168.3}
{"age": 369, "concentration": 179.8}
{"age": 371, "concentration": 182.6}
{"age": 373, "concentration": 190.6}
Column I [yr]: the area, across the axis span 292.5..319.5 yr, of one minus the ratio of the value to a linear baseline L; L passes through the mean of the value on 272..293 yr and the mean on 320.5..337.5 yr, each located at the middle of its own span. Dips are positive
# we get 8.4 yr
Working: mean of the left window 152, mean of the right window 167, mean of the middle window 110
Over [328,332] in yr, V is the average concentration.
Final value 170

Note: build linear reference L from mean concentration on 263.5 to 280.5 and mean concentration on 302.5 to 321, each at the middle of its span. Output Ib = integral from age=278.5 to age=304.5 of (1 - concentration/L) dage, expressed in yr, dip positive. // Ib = 5.4 yr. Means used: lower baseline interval 186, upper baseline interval 120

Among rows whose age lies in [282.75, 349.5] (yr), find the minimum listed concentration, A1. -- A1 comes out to 93.73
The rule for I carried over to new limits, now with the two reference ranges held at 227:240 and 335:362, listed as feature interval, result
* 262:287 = 1.4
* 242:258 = 4.8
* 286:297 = 3.7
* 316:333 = -1.0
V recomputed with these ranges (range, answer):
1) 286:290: 133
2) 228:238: 221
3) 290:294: 113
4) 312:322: 134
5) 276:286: 159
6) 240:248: 113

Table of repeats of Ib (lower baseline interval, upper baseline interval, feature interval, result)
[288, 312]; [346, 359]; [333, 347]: -2.4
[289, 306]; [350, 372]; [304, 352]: -4.2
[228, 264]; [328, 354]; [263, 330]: 5.4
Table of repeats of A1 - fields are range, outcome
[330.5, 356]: 114.9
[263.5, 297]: 96.31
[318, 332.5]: 147.3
